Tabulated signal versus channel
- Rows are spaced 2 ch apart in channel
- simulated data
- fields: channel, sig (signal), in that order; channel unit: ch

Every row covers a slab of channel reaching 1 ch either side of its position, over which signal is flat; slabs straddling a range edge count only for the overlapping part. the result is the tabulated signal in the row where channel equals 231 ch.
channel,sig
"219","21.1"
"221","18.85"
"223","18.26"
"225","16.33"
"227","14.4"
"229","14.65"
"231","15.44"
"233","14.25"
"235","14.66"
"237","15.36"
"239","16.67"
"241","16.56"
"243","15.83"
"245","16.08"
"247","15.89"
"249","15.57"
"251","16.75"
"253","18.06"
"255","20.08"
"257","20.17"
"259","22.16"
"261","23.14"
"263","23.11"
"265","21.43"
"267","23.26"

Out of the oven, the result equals 15.44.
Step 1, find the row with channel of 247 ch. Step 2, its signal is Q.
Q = 15.89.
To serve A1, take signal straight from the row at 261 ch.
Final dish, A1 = 23.14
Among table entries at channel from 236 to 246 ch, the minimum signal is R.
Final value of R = 15.36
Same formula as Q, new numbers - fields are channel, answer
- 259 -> 22.16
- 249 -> 15.57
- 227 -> 14.4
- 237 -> 15.36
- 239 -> 16.67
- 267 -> 23.26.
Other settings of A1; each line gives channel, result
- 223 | 18.26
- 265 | 21.43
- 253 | 18.06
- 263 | 23.11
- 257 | 20.17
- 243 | 15.83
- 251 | 16.75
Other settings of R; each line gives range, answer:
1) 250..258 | 16.75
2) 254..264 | 20.08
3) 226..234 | 14.25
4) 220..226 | 16.33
